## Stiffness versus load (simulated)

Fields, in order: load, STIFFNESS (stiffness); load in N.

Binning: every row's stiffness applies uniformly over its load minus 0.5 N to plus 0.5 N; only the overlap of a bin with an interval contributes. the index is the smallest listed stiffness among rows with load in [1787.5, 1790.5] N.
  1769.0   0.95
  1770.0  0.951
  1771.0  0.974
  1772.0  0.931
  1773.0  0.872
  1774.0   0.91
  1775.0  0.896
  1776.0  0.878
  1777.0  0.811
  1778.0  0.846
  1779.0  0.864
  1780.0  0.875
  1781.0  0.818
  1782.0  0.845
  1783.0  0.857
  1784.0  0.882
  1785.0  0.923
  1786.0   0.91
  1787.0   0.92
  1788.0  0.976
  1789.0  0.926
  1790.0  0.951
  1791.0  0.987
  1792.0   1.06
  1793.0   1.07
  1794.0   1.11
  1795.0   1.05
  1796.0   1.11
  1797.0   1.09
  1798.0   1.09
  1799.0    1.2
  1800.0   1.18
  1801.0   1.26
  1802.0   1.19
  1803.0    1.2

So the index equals 0.926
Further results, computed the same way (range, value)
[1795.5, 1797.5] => 1.09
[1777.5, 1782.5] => 0.818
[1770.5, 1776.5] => 0.872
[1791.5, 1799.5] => 1.05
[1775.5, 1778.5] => 0.811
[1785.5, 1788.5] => 0.91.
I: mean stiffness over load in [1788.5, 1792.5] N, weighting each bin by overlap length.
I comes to 0.981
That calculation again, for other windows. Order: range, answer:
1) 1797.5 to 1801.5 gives 1.18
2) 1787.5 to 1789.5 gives 0.951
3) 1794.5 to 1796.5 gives 1.08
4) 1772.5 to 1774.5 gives 0.891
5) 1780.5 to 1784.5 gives 0.85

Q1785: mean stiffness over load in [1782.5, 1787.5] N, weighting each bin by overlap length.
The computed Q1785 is 0.898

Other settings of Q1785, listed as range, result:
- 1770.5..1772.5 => 0.953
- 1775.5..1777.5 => 0.845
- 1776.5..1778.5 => 0.829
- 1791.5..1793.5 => 1.06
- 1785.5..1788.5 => 0.935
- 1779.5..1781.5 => 0.847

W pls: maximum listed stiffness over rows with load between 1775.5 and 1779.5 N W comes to 0.878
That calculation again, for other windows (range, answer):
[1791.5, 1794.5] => 1.11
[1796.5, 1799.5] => 1.2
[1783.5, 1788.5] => 0.976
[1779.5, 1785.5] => 0.923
